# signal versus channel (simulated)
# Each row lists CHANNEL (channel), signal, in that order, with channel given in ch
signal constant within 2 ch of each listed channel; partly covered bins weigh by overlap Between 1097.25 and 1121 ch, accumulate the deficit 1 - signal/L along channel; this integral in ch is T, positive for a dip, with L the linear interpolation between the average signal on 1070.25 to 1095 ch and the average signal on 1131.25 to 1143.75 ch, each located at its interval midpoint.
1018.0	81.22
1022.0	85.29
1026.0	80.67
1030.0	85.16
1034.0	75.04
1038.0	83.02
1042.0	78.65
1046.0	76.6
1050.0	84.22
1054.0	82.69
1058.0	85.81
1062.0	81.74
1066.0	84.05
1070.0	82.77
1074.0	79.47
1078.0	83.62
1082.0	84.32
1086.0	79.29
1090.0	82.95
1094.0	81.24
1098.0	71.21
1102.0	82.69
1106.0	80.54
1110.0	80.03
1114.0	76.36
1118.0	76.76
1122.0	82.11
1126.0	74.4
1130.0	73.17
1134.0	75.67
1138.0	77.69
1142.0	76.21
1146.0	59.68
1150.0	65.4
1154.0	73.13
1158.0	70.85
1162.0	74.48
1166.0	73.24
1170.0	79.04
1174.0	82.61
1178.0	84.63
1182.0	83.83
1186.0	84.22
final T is 0.2 ch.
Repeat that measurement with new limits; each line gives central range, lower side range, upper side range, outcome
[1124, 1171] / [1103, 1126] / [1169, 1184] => 4.8 ch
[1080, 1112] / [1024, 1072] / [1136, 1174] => -1.1 ch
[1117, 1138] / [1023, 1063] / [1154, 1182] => 0.6 ch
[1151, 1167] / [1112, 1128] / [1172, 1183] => 1.8 ch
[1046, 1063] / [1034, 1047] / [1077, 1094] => -0.6 ch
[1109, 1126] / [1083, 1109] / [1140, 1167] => -0.4 ch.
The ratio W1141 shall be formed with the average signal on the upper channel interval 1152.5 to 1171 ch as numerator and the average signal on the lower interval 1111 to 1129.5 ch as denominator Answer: 1.0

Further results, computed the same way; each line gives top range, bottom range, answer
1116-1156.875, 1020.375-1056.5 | 0.90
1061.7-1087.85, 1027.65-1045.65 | 1.03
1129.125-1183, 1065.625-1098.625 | 0.92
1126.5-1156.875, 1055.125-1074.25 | 0.86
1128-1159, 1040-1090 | 0.87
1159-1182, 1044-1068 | 0.96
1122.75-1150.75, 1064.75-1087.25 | 0.88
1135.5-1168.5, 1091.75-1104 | 0.91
